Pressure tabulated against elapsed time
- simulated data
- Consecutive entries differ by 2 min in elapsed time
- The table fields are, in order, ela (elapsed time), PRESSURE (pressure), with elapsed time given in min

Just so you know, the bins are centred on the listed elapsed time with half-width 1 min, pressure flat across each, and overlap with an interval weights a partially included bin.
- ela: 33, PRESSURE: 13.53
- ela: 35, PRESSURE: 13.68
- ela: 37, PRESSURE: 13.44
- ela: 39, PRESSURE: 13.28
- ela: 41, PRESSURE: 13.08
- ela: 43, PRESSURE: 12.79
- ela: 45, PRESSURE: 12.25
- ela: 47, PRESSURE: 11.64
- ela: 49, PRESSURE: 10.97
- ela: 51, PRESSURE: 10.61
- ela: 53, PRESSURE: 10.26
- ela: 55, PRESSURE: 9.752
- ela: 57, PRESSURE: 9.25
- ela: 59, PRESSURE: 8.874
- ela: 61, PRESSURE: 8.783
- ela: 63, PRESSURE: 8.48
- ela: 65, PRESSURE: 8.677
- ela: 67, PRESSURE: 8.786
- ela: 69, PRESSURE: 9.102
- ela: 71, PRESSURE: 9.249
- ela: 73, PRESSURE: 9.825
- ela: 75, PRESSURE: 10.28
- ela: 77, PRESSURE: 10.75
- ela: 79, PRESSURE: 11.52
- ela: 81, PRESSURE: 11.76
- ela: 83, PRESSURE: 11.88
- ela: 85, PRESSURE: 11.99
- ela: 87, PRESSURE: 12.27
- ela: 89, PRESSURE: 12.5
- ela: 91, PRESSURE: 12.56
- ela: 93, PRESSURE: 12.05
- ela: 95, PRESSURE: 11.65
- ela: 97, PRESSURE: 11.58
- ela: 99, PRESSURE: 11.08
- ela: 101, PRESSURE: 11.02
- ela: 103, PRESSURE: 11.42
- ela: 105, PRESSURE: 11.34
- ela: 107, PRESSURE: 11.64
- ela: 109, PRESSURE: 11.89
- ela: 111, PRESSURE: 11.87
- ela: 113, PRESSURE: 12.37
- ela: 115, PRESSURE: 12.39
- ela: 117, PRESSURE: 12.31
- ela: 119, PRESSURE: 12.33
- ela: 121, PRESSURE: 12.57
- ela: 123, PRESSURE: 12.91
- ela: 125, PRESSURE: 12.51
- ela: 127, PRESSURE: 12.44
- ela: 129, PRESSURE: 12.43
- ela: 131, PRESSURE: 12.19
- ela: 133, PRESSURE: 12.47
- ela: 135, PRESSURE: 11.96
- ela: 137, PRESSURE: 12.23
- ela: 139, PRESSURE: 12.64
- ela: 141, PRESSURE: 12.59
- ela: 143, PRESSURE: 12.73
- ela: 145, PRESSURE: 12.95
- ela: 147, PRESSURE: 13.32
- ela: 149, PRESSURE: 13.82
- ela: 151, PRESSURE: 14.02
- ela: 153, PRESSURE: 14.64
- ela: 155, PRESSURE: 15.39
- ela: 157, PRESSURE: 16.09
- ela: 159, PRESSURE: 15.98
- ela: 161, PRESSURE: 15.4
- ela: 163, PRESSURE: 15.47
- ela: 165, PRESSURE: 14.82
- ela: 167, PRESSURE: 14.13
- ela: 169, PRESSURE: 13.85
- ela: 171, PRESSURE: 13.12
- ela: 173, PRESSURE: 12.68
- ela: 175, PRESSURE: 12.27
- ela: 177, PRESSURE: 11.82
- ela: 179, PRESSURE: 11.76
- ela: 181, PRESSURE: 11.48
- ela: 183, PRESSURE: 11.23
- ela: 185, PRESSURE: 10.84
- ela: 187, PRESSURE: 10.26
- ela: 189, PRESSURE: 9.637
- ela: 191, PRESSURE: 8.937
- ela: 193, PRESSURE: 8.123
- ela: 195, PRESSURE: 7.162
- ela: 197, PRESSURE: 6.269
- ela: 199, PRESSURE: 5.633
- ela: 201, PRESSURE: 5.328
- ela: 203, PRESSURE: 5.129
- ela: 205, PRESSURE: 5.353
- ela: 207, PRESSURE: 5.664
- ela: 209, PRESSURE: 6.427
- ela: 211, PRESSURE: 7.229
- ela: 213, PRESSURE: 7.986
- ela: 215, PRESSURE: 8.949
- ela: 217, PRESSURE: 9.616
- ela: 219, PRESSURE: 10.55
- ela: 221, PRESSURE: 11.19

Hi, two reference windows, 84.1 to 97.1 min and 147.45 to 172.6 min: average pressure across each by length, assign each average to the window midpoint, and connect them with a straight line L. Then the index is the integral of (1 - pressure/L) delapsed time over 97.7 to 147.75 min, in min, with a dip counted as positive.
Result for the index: 4.0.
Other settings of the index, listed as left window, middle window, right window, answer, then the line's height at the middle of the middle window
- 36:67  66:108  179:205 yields -4.3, 10.1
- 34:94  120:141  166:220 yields -4.8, 10.1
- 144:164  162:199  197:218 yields -0.9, 10.7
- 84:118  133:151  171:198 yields -2.8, 11.1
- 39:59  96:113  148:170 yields 2.0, 13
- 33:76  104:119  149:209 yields -1.6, 10.9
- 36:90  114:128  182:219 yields -4.3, 9.56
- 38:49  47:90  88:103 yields 6.4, 12.1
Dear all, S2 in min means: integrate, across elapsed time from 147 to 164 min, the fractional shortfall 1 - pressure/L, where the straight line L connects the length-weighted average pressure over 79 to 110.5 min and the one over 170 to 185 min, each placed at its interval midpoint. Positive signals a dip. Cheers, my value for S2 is -4.4 min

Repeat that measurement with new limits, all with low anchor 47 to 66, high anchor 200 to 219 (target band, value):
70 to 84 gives -2.2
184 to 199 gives -2.4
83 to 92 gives -3.1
